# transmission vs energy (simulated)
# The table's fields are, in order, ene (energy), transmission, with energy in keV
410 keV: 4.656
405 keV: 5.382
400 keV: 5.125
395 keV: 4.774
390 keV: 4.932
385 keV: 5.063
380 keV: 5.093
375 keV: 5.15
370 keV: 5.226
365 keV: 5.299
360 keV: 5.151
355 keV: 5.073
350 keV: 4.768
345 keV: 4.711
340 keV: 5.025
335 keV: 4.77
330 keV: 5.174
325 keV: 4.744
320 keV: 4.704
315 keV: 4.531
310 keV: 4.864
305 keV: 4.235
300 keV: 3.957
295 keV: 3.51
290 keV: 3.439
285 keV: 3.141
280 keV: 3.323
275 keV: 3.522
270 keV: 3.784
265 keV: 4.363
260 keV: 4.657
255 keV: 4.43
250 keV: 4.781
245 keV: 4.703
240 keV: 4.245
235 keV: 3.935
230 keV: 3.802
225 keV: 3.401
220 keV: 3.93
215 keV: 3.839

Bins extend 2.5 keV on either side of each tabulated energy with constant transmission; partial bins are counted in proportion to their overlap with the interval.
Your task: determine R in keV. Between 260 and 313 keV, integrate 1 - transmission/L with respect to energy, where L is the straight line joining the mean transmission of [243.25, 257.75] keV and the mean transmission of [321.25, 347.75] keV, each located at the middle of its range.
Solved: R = 9.8 keV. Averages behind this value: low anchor 4.63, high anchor 4.88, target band 3.86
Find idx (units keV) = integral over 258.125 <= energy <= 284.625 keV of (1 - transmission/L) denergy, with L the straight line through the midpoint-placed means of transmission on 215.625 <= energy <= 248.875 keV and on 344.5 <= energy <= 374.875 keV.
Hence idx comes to 3.0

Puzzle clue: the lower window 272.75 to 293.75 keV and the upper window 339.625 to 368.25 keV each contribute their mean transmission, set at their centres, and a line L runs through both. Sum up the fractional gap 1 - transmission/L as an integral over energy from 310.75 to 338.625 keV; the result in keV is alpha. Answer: -3.1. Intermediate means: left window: 3.36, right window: 5.01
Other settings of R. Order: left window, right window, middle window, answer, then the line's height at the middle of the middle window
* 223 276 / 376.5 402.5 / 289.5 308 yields 2.55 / 4.46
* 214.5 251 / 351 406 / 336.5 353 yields 0.07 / 4.86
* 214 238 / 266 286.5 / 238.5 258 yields -4.71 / 3.67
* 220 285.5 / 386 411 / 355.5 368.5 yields -1.22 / 4.76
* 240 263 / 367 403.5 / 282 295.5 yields 3.96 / 4.72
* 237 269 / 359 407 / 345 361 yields 0.11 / 4.97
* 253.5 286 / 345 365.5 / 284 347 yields 1.61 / 4.5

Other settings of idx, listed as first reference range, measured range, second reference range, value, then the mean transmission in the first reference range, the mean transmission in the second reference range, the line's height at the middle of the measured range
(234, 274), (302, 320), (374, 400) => 0.3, 4.35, 5.01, 4.63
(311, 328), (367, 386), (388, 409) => -0.8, 4.69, 5.03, 4.93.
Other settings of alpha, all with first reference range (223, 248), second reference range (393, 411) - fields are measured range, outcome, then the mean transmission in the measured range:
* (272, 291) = 4.2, 3.36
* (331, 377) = -2.8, 5.02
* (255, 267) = -0.9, 4.5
